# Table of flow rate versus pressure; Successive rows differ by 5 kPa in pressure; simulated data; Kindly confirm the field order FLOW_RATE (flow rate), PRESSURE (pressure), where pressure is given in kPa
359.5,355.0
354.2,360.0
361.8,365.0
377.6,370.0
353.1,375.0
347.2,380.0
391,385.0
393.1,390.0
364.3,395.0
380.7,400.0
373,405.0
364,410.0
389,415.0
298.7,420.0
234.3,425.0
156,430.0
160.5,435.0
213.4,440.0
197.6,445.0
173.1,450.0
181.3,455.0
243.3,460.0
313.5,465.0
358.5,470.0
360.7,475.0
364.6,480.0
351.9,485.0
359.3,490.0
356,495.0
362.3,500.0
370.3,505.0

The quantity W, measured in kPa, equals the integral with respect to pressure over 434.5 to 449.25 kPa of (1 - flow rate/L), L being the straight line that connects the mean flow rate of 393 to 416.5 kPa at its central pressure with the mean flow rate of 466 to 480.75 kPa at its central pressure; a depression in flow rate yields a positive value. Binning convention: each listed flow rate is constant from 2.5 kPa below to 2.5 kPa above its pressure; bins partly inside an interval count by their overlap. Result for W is 7.0 kPa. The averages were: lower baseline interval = 374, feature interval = 193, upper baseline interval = 356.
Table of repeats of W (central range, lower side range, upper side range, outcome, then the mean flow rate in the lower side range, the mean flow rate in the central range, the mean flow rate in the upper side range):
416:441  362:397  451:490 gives 8.5 kPa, 370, 223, 308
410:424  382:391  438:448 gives -2.2 kPa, 389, 336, 203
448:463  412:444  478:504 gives 4.6 kPa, 242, 204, 359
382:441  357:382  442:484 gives 2.2 kPa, 359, 313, 276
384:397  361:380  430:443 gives -3.2 kPa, 361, 383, 181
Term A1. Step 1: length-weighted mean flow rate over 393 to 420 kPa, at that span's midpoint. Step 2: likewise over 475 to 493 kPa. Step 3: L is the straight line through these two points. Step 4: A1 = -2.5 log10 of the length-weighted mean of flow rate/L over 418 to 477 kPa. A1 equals 0.451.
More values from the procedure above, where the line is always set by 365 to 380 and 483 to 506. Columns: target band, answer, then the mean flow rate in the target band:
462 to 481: 0.04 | 345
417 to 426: 0.28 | 279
